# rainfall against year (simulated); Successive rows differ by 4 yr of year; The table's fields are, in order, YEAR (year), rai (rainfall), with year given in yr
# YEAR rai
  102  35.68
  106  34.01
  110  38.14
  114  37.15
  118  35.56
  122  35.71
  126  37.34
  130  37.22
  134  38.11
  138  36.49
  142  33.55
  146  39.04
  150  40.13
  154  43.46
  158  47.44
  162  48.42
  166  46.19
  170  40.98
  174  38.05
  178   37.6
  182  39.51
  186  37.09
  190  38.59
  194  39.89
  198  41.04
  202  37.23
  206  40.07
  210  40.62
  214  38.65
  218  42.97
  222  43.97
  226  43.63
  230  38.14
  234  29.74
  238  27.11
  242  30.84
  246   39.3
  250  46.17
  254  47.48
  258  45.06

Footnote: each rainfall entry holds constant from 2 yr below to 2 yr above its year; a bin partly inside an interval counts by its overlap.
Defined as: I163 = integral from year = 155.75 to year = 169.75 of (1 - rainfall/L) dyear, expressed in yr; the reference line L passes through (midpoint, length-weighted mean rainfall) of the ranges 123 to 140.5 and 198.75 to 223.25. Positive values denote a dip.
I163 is -2.9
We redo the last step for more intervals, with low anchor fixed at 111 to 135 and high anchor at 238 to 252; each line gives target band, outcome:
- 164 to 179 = -1.6 yr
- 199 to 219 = -1.5 yr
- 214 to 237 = -1.2 yr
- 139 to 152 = -0.2 yr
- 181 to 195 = -0.6 yr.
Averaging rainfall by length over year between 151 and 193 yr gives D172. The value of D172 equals 41.7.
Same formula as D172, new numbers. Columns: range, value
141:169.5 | 42.8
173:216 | 39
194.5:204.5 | 39.3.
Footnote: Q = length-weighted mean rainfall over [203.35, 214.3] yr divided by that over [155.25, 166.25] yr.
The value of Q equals 0.8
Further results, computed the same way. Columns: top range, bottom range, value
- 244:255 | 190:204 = 1.12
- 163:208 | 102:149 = 1.09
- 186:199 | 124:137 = 1.05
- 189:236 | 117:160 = 1.02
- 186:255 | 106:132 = 1.06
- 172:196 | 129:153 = 1.02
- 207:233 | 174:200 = 1.05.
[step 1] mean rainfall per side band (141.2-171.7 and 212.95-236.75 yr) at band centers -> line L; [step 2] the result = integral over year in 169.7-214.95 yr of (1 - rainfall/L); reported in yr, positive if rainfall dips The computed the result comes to 2.0 yr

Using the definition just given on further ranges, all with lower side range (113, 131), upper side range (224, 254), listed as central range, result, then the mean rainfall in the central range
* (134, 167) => -4.3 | 41.5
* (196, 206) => -0.6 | 39.3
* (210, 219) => -0.9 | 40.5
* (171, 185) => -0.6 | 38.5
